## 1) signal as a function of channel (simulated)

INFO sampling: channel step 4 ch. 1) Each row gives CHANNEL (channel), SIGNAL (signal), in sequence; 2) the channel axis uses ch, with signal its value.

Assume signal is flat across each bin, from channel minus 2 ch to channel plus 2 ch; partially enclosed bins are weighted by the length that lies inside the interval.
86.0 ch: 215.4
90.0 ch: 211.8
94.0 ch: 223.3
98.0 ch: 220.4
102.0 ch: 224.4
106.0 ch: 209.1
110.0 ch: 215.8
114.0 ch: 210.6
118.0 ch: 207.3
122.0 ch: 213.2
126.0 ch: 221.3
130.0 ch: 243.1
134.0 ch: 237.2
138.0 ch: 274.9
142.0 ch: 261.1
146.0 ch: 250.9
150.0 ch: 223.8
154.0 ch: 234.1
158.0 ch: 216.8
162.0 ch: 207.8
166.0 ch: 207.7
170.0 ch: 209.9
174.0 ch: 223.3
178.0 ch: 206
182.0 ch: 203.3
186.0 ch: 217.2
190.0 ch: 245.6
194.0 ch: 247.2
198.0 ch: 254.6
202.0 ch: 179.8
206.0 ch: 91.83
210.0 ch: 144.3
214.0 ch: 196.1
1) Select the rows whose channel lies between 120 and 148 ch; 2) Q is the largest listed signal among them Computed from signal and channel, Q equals 274.9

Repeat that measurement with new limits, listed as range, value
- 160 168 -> 207.8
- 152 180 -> 234.1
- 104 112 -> 215.8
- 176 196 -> 247.2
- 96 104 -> 224.4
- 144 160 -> 250.9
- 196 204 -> 254.6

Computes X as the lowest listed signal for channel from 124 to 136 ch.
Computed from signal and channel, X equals 221.3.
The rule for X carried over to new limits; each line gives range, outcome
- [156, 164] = 207.8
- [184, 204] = 179.8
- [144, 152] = 223.8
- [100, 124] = 207.3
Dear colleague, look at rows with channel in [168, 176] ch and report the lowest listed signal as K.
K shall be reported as 209.9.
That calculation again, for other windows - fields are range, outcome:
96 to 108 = 209.1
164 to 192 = 203.3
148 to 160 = 216.8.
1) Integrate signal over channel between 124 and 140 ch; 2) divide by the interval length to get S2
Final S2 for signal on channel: 244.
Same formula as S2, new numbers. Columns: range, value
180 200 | 234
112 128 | 213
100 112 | 216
